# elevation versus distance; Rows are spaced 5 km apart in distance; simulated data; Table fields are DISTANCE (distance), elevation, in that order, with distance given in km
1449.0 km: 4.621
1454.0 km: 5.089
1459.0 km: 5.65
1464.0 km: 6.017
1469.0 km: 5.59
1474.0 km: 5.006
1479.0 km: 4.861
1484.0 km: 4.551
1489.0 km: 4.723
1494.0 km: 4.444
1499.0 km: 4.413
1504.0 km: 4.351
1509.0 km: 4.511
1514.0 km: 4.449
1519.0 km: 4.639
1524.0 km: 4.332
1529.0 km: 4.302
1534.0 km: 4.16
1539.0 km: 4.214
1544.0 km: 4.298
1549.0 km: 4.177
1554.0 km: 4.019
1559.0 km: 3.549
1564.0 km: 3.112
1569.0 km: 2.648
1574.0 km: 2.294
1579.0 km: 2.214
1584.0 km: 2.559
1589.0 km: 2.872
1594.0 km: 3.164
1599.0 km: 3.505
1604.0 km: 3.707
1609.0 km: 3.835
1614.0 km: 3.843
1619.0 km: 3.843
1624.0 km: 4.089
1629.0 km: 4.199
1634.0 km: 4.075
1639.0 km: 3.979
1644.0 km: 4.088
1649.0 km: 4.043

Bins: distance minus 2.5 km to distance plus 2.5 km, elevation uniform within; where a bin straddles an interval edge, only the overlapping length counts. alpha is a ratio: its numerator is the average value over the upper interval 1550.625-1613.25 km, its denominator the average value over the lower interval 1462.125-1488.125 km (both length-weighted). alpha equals 0.61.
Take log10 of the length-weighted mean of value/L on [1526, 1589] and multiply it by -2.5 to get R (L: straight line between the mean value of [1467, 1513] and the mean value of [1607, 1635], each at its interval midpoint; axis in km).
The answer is 0.252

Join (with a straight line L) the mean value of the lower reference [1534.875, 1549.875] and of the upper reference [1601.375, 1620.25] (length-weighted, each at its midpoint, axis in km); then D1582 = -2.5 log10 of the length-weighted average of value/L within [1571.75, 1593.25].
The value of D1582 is 0.48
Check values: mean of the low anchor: 4.23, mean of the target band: 2.54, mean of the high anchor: 3.8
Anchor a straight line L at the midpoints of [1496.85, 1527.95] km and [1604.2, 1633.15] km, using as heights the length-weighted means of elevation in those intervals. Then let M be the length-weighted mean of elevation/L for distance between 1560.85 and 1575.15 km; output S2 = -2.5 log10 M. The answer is 0.45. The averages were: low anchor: 4.44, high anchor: 3.95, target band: 2.76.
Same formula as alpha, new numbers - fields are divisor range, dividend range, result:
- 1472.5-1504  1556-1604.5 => 0.64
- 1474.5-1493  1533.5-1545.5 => 0.90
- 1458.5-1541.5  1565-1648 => 0.73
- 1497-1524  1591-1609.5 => 0.79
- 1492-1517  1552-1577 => 0.70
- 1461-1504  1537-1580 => 0.70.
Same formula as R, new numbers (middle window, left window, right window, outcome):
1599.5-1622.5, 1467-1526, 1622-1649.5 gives 0.106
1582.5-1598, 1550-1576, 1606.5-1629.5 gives 0.209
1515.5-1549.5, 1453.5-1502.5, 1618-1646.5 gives 0.088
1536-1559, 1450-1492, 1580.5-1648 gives 0.064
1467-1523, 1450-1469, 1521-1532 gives 0.048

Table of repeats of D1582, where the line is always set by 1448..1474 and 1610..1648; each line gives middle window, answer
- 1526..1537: 0.14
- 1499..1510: 0.14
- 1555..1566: 0.31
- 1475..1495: 0.11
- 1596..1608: 0.17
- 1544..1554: 0.12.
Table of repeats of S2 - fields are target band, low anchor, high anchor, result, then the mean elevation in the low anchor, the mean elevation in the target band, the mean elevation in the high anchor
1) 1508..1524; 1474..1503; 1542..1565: -0.05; 4.62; 4.5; 3.87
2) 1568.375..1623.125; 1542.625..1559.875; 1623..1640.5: 0.27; 4.04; 3.18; 4.09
